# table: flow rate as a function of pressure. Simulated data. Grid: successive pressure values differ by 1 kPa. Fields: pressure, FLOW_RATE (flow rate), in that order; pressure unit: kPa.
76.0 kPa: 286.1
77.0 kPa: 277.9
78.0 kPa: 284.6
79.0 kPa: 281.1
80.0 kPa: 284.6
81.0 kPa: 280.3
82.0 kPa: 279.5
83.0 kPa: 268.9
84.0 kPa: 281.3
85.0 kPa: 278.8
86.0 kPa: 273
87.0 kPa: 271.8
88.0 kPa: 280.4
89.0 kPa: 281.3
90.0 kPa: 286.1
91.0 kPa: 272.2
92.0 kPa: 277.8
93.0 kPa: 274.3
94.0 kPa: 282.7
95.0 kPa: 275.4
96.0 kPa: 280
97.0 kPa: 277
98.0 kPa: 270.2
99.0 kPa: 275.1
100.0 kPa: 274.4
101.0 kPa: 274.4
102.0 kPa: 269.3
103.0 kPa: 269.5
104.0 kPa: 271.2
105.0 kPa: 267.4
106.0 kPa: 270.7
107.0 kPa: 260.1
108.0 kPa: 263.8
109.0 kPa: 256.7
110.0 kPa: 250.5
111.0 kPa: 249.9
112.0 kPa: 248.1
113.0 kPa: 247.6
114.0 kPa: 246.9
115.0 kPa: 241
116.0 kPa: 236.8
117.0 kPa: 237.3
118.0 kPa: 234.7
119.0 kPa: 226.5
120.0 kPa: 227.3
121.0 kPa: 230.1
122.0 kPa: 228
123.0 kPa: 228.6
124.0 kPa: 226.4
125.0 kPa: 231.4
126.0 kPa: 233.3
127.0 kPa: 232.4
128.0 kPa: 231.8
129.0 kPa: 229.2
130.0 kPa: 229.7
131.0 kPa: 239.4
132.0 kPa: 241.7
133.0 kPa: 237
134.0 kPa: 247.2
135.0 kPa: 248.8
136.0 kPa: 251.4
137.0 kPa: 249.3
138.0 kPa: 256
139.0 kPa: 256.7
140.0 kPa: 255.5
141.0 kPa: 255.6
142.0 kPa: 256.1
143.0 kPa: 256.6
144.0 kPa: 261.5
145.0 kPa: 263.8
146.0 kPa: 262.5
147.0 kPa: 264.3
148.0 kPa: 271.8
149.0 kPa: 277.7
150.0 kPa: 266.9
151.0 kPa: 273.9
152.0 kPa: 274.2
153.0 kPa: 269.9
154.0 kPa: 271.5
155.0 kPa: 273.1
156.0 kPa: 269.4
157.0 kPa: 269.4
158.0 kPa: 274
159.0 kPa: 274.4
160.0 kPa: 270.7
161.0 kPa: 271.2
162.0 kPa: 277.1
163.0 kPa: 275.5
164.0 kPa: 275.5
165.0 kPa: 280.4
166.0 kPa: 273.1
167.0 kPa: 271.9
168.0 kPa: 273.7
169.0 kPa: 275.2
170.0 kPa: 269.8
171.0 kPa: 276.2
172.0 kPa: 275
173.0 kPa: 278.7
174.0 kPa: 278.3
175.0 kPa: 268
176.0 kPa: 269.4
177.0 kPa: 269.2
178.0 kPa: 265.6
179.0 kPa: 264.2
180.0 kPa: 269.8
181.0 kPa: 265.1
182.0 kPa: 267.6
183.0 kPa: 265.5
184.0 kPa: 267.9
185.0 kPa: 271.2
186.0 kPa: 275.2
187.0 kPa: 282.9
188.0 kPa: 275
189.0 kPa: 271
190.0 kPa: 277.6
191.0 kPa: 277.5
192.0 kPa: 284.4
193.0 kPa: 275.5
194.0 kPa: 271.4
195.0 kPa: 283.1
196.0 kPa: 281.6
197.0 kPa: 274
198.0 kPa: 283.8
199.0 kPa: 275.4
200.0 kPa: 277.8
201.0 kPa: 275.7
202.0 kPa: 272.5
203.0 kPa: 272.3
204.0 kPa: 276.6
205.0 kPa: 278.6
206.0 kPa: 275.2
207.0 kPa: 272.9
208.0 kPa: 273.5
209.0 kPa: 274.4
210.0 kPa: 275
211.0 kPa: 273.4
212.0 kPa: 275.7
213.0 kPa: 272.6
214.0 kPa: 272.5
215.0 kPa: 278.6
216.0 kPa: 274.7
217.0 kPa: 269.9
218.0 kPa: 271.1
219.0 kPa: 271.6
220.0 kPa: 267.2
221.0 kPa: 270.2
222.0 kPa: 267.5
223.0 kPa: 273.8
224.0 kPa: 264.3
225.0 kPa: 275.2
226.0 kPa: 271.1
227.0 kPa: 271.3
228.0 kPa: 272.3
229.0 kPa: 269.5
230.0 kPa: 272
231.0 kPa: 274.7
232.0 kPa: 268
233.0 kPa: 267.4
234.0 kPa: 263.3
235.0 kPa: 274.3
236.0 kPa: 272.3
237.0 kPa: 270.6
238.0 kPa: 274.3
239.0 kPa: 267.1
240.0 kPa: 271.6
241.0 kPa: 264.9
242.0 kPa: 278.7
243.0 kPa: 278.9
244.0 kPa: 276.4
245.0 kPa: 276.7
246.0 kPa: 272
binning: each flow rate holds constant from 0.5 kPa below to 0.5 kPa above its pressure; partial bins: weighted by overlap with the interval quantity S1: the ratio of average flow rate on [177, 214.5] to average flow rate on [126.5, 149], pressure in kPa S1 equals 1.09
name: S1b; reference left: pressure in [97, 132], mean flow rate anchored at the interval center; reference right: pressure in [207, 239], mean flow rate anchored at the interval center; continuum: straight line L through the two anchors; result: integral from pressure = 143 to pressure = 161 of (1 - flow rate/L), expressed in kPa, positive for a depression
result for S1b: -0.96 kPa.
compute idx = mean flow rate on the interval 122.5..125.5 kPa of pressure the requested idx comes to 229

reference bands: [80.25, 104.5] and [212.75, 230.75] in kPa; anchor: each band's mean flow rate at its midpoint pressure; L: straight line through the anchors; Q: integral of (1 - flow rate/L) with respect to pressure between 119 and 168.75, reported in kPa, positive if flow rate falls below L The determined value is 3.26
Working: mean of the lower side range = 276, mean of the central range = 256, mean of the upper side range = 271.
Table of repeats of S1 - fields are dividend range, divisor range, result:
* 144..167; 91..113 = 1.01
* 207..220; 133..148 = 1.07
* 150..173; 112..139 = 1.15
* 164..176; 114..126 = 1.18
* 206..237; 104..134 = 1.13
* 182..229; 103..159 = 1.09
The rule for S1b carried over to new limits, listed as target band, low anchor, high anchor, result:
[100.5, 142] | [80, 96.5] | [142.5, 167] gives 4.3 kPa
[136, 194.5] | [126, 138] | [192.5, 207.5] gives -2.7 kPa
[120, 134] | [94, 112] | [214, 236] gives 1.9 kPa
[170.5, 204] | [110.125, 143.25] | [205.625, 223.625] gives -1.4 kPa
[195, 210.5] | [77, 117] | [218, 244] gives -0.3 kPa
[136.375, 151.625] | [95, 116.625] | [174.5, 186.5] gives 0.2 kPa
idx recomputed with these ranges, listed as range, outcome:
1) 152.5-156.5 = 271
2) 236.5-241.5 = 270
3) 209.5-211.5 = 274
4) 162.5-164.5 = 276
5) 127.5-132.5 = 234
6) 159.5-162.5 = 273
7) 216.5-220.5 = 270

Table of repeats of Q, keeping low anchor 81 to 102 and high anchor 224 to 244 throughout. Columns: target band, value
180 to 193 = 0.0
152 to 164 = 0.1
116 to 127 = 1.8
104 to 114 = 0.7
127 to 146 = 1.9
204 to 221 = -0.1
